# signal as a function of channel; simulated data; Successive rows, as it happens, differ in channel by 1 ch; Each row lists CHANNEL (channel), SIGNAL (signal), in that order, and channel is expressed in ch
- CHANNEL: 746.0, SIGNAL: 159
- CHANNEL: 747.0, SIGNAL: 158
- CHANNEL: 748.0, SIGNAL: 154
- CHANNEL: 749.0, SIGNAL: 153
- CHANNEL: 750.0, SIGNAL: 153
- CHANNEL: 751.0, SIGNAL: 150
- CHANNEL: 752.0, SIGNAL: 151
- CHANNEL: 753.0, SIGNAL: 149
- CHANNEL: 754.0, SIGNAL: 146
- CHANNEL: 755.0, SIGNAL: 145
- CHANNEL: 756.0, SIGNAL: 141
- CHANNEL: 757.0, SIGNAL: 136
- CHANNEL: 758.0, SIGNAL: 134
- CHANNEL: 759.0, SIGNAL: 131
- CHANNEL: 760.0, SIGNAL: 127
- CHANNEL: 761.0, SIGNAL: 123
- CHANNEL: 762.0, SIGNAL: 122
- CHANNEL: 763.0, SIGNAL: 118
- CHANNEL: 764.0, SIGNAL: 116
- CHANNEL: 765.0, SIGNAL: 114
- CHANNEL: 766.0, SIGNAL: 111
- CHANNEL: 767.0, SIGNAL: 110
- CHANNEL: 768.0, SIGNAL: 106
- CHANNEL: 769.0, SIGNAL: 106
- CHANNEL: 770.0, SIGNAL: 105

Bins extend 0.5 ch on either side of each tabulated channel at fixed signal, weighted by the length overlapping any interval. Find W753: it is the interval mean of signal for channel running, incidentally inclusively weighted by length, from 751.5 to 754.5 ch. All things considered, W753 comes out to 149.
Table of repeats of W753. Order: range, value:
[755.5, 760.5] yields 134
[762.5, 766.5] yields 115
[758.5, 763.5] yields 124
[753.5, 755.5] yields 146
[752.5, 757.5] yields 143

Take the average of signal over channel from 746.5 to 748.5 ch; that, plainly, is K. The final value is 156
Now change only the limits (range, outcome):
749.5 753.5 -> 151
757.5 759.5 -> 132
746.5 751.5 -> 154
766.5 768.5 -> 108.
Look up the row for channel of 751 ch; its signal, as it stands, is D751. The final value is 150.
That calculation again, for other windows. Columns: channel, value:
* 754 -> 146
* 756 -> 141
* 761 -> 123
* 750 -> 153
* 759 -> 131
